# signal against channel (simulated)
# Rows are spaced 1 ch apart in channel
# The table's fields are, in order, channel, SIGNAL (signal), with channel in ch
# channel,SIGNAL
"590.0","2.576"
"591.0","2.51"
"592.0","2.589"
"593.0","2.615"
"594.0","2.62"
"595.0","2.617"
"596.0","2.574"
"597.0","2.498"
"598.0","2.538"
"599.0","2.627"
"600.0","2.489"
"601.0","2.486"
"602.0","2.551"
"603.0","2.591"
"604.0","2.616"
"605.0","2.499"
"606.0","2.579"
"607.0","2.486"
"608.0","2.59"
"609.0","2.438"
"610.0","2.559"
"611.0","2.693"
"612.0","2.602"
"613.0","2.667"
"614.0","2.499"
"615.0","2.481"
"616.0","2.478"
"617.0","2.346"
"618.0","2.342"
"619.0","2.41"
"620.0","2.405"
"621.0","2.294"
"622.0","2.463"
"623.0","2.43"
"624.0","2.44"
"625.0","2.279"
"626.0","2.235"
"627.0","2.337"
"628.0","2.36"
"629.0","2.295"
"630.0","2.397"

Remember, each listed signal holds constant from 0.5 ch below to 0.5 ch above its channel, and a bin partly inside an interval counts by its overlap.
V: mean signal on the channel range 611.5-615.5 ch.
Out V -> 2.56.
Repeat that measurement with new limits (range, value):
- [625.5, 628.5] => 2.31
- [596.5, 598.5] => 2.52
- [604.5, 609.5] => 2.52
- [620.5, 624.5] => 2.41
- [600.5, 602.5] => 2.52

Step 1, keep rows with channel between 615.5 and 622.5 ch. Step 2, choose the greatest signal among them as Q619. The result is 2.478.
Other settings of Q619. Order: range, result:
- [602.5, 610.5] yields 2.616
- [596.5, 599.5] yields 2.627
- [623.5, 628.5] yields 2.44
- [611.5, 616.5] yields 2.667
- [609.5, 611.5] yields 2.693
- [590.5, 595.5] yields 2.62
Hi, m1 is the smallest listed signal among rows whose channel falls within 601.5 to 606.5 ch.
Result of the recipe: 2.499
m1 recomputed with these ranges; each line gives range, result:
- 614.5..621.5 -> 2.294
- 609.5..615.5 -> 2.481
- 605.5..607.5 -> 2.486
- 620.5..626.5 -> 2.235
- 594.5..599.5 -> 2.498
